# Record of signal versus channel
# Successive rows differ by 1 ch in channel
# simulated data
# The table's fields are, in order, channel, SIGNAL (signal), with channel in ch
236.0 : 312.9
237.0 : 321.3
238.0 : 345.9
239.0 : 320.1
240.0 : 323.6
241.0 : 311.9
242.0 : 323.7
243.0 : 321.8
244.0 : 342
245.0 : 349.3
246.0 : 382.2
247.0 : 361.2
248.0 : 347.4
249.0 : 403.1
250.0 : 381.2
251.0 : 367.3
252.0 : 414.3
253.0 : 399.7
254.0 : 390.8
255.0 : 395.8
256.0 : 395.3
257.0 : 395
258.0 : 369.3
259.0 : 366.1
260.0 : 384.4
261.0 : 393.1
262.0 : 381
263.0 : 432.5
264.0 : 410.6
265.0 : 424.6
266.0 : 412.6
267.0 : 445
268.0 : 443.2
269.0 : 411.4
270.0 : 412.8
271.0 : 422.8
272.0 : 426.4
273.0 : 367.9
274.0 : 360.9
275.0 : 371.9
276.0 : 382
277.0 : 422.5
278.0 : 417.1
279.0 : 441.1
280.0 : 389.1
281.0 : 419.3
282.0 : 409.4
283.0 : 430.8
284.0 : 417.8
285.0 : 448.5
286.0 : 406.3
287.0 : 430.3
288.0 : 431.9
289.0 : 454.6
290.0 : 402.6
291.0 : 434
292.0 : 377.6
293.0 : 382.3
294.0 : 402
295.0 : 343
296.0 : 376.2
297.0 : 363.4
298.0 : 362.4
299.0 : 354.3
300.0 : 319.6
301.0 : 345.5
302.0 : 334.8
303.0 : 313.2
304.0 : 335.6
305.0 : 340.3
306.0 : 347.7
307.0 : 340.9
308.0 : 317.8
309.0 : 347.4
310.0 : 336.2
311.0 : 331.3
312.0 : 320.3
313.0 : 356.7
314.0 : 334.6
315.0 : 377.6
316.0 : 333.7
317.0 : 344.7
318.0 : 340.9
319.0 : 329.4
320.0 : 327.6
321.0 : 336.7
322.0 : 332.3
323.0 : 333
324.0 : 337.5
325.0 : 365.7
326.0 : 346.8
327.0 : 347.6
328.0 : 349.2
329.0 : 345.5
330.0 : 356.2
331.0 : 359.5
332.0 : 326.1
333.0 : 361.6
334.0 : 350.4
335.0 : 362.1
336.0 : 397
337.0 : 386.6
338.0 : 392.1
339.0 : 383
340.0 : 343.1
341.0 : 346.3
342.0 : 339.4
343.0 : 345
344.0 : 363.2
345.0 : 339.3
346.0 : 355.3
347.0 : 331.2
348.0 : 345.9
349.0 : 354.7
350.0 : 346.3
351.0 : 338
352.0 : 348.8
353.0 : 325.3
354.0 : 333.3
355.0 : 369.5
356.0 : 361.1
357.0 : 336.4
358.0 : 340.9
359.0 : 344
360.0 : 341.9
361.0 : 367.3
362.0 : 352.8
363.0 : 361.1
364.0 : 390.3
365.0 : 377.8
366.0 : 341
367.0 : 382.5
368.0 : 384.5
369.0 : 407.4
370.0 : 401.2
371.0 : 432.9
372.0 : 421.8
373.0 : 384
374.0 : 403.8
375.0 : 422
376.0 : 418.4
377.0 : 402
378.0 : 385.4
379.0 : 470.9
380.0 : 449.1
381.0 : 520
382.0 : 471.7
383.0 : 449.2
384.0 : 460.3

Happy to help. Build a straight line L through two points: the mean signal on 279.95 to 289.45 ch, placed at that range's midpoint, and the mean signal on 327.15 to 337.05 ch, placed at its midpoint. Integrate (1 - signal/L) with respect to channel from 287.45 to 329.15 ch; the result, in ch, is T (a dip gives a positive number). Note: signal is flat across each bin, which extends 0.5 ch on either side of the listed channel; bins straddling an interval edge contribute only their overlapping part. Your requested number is 4.0 ch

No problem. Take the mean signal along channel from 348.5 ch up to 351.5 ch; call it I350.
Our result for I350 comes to 346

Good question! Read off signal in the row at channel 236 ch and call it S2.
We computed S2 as 312.9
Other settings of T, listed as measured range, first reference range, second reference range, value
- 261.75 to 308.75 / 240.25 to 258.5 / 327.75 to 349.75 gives -3.6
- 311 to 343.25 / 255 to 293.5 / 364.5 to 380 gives 4.4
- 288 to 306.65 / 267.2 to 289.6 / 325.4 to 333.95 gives 1.1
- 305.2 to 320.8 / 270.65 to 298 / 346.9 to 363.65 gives 1.7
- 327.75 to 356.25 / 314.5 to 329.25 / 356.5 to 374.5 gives 0.4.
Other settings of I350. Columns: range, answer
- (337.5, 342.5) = 361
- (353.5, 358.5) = 348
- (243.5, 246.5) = 358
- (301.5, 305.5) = 331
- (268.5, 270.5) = 412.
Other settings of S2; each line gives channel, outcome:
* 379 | 470.9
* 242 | 323.7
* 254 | 390.8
